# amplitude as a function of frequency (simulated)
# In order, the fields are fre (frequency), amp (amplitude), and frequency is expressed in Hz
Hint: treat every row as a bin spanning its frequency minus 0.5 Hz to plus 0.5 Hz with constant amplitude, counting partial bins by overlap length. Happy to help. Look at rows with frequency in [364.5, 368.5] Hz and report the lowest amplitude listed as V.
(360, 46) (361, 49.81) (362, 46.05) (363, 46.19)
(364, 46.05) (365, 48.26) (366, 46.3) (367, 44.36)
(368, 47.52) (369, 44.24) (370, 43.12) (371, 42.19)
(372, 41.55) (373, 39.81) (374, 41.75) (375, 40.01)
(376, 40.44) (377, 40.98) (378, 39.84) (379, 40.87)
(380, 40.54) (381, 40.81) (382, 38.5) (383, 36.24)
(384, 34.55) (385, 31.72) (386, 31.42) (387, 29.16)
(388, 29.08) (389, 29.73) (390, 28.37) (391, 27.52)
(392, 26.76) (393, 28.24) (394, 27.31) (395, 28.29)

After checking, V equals 44.36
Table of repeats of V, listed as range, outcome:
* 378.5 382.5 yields 38.5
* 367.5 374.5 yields 39.81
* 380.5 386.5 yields 31.42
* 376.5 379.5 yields 39.84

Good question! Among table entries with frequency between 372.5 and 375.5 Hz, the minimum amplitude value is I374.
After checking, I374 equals 39.81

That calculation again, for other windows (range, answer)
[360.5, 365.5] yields 46.05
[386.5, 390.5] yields 28.37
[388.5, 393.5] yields 26.76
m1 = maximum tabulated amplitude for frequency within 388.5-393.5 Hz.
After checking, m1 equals 29.73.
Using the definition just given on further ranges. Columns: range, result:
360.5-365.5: 49.81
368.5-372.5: 44.24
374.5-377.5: 40.98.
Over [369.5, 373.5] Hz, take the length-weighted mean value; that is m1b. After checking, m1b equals 41.7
